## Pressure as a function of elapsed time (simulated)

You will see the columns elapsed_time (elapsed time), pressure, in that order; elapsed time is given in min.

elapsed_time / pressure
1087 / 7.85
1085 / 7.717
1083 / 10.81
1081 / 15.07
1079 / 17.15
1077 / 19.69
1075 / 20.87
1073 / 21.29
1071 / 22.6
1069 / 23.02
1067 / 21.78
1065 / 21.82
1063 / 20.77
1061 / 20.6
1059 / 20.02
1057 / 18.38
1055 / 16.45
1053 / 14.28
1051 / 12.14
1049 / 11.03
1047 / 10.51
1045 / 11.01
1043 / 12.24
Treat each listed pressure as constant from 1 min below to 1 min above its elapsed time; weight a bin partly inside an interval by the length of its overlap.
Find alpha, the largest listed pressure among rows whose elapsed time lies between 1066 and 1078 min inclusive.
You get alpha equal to 23.02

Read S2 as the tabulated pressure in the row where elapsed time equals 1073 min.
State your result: 21.29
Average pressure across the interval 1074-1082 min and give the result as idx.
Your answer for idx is 18.2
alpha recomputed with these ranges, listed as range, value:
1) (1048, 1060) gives 20.02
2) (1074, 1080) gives 20.87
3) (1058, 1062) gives 20.6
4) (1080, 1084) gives 15.07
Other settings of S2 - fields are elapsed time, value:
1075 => 20.87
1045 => 11.01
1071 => 22.6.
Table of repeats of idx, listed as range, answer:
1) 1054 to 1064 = 19.2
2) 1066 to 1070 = 22.4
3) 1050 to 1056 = 14.3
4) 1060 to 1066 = 21.1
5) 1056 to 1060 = 19.2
